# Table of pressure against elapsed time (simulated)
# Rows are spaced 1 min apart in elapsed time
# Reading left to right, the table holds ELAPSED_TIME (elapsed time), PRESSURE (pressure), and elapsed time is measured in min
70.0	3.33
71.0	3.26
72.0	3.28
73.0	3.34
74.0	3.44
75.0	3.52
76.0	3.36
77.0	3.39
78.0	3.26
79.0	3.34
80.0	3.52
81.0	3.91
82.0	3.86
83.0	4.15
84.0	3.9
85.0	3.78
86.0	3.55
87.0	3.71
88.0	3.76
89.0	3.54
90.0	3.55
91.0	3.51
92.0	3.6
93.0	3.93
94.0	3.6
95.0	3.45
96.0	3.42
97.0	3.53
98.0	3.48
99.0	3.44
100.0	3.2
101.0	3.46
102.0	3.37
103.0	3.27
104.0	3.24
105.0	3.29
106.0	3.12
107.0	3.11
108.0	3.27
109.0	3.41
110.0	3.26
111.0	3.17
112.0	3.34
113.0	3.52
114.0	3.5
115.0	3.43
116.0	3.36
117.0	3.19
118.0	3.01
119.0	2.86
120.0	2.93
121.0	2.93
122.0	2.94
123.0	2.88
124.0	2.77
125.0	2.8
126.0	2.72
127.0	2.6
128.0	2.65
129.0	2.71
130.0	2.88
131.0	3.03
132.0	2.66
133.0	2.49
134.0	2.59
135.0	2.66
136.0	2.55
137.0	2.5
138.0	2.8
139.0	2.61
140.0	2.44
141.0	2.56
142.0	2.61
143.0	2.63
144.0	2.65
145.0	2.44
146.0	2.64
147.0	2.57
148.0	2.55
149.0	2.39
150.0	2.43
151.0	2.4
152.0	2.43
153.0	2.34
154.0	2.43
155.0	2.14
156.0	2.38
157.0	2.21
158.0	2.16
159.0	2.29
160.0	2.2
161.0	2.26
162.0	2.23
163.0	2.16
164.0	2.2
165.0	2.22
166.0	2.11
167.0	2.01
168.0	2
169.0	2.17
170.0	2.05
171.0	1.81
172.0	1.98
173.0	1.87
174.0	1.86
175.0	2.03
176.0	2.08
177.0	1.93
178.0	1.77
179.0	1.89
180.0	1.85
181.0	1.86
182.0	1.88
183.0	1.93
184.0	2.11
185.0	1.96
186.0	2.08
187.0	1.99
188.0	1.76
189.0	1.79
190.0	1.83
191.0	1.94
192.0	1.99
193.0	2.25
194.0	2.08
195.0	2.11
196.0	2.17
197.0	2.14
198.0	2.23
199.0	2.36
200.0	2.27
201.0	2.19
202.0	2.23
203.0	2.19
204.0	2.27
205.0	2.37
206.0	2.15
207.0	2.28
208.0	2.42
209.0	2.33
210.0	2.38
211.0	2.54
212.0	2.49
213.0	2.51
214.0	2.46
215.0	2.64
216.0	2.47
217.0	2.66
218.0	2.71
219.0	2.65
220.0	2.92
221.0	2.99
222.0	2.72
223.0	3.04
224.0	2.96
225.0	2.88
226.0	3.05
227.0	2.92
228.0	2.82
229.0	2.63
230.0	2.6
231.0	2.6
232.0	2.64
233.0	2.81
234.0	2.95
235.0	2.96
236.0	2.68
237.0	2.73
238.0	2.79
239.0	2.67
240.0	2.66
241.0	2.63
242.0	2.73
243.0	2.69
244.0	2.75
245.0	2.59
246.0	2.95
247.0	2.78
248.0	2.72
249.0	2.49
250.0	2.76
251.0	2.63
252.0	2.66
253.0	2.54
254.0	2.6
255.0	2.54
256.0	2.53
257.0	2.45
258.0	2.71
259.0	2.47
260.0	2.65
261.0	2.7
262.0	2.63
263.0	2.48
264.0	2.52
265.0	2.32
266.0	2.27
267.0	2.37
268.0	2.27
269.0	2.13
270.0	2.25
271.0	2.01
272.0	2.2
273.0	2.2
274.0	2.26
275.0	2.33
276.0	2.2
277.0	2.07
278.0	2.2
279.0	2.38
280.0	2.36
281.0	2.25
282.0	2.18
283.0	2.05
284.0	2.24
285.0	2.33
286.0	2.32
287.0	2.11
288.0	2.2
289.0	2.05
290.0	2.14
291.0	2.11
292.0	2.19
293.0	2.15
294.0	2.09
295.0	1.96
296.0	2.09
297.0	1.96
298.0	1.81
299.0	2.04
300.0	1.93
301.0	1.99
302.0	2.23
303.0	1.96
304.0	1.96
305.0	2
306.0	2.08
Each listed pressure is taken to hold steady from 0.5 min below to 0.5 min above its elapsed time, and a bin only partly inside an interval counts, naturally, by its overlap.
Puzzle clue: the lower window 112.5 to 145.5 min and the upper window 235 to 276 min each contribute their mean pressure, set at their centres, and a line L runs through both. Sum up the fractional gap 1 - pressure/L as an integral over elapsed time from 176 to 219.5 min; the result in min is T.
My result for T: 7.7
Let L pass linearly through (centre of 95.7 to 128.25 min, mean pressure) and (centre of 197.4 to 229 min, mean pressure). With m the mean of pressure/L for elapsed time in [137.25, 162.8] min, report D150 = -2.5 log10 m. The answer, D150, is 0.207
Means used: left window 3.17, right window 2.55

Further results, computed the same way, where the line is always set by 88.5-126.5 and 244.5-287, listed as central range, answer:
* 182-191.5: 0.421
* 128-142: 0.179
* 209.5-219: 0.061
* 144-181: 0.338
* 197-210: 0.208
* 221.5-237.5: -0.080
